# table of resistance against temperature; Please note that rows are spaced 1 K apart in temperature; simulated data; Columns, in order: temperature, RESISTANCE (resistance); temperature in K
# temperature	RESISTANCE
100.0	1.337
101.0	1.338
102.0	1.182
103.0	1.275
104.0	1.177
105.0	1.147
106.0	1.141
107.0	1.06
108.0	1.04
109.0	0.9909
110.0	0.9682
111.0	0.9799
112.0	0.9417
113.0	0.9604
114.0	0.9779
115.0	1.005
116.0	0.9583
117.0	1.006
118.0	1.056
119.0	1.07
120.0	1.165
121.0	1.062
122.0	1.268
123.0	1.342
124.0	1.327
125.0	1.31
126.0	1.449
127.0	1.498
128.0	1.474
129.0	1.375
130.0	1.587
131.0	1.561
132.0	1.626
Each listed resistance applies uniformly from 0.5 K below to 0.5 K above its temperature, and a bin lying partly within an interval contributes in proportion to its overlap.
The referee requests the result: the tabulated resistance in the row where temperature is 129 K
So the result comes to 1.375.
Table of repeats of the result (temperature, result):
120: 1.165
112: 0.9417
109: 0.9909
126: 1.449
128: 1.474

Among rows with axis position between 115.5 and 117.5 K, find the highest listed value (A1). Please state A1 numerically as 1.006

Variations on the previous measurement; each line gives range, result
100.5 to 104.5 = 1.338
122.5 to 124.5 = 1.342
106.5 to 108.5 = 1.06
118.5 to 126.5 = 1.449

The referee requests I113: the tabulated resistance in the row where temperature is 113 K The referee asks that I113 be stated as 0.9604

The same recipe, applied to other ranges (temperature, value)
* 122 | 1.268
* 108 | 1.04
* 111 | 0.9799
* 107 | 1.06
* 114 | 0.9779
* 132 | 1.626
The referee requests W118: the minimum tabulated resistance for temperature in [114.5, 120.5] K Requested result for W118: 0.9583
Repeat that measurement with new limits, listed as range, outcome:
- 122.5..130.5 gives 1.31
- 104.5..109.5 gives 0.9909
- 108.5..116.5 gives 0.9417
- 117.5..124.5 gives 1.056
